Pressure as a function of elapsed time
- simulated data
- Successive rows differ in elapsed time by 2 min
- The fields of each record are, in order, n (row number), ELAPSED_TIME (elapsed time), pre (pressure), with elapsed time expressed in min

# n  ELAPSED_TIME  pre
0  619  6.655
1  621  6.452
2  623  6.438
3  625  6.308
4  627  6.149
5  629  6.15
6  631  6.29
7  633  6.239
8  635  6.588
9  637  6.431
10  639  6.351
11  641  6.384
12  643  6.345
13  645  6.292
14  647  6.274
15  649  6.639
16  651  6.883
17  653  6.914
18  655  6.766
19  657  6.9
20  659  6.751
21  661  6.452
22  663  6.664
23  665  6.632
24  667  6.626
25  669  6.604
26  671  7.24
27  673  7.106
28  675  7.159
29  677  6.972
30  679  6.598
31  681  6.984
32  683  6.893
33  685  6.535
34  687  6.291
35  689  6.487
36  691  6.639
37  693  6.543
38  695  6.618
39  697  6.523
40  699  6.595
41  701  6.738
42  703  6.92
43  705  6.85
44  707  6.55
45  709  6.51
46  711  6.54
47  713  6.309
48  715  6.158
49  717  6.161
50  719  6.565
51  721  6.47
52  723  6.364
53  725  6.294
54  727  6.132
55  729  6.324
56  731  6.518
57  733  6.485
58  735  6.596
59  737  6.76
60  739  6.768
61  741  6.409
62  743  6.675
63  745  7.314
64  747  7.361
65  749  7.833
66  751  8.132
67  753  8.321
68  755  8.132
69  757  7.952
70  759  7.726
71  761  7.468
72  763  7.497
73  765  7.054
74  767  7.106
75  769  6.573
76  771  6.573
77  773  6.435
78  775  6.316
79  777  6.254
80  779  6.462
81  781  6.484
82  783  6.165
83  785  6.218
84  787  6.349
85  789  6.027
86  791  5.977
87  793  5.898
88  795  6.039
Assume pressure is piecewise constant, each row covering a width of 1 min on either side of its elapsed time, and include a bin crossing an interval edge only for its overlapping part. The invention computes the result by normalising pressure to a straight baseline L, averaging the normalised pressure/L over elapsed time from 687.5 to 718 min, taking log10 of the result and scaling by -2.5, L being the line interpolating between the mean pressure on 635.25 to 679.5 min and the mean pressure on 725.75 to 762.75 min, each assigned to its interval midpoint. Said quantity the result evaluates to 0.06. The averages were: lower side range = 6.68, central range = 6.54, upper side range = 7.16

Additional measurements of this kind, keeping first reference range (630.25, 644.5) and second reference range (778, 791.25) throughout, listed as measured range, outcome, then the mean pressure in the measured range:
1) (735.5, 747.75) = -0.09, 6.86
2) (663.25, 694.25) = -0.07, 6.75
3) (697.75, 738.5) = -0.03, 6.5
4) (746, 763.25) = -0.24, 7.84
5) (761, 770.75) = -0.13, 7.06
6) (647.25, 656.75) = -0.07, 6.77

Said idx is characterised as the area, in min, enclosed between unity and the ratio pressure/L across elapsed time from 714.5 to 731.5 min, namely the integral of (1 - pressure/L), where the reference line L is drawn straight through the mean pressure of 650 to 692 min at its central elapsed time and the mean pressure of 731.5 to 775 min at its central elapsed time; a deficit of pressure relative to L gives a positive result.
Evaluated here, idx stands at 1.7 min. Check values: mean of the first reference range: 6.77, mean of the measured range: 6.33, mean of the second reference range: 7.17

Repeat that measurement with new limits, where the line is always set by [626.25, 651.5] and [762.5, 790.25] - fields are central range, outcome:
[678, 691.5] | -0.4 min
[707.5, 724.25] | 0.2 min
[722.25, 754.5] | -2.2 min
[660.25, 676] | -1.0 min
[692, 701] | -0.2 min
